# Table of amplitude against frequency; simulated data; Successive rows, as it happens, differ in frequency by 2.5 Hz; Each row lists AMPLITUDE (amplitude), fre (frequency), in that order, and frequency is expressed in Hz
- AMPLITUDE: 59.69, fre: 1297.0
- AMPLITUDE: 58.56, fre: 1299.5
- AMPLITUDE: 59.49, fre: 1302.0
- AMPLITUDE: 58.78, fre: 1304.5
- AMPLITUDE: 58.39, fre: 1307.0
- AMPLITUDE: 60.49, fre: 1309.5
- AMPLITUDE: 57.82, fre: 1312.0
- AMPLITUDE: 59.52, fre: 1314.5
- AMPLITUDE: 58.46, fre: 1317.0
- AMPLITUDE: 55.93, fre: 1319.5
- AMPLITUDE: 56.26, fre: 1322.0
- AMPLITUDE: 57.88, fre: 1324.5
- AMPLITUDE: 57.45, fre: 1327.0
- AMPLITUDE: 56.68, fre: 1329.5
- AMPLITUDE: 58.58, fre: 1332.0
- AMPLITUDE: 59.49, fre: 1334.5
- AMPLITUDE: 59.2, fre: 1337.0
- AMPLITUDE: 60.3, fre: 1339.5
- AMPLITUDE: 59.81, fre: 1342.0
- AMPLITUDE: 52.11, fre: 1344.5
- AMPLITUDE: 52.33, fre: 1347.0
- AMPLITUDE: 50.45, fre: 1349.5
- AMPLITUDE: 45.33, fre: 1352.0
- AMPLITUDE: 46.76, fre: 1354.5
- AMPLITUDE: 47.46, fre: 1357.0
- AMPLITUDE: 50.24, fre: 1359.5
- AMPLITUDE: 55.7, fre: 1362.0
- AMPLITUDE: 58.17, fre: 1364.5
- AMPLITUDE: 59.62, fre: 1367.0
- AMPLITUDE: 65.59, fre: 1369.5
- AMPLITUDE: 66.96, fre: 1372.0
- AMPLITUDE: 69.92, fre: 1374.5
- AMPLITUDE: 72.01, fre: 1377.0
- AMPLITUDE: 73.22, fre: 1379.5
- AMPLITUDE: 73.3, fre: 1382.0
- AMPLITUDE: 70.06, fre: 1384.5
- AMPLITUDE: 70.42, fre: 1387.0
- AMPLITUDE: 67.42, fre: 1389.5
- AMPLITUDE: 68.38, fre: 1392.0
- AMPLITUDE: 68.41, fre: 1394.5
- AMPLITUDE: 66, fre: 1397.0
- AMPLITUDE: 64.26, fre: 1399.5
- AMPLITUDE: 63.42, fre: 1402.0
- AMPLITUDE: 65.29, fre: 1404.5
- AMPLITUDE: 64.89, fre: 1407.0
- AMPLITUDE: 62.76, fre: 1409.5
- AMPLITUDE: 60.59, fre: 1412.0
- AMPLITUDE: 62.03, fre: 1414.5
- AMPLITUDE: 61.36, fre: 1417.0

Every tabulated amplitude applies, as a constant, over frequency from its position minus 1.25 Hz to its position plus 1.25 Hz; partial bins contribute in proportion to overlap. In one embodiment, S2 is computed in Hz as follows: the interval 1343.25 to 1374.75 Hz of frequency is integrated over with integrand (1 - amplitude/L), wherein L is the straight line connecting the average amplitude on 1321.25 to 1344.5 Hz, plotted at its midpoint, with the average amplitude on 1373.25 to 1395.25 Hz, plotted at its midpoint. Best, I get 4.66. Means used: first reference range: 58.1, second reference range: 70.4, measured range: 55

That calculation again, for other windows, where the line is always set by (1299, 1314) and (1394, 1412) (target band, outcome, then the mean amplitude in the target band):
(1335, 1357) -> 2.89 Hz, 53.2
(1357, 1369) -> 1.27 Hz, 55.7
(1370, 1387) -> -2.02 Hz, 70.6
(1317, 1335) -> 0.79 Hz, 57.5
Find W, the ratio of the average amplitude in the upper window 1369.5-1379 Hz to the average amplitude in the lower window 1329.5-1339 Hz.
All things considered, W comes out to 1.18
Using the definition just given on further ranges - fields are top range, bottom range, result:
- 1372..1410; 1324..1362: 1.25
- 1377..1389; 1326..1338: 1.23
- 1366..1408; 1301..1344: 1.16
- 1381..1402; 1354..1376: 1.17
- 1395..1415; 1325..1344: 1.09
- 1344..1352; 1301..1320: 0.86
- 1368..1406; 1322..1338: 1.18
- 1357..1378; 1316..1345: 1.06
